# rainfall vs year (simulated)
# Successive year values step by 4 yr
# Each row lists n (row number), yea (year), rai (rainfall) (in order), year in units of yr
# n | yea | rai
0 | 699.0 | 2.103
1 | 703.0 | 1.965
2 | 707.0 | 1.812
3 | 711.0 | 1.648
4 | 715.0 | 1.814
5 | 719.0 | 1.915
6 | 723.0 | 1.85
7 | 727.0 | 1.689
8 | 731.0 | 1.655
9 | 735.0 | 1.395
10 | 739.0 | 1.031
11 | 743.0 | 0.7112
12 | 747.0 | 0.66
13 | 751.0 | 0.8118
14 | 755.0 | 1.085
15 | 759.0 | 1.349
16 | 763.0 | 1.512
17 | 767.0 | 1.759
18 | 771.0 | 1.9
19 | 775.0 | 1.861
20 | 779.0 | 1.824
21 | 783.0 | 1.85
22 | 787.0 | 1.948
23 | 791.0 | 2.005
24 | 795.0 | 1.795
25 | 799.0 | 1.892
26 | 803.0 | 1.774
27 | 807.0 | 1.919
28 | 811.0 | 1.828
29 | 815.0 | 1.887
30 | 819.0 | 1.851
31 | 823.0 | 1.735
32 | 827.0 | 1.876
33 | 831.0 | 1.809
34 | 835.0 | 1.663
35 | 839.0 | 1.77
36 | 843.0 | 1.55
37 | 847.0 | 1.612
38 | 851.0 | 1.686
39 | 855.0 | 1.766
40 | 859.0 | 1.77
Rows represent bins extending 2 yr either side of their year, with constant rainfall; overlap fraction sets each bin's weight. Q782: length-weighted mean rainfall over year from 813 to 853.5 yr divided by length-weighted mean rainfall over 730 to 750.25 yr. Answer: 1.67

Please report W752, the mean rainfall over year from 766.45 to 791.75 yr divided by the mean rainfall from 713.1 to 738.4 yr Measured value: 1.12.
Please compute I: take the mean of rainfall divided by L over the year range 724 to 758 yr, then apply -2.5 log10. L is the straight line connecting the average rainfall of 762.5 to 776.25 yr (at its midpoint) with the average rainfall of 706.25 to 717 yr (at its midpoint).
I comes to 0.46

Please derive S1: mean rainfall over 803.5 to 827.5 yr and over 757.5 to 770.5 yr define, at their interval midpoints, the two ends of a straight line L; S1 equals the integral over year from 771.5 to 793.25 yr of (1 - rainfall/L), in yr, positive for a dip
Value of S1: -2.8 yr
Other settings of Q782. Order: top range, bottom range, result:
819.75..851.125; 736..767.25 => 1.58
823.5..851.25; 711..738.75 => 1.02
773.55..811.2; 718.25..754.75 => 1.47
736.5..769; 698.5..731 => 0.61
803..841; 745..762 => 1.80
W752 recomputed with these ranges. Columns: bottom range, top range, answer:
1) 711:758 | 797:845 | 1.34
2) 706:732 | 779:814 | 1.06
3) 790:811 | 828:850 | 0.91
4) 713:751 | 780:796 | 1.38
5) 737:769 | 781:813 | 1.68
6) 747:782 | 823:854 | 1.16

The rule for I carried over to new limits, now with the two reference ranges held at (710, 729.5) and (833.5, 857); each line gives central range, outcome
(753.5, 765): 0.30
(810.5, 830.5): -0.08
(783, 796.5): -0.11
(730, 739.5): 0.27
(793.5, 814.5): -0.08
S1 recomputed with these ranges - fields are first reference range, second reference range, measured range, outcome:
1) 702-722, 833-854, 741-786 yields 9.0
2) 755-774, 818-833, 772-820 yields -4.7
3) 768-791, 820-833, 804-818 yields -0.3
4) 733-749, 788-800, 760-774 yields -2.8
